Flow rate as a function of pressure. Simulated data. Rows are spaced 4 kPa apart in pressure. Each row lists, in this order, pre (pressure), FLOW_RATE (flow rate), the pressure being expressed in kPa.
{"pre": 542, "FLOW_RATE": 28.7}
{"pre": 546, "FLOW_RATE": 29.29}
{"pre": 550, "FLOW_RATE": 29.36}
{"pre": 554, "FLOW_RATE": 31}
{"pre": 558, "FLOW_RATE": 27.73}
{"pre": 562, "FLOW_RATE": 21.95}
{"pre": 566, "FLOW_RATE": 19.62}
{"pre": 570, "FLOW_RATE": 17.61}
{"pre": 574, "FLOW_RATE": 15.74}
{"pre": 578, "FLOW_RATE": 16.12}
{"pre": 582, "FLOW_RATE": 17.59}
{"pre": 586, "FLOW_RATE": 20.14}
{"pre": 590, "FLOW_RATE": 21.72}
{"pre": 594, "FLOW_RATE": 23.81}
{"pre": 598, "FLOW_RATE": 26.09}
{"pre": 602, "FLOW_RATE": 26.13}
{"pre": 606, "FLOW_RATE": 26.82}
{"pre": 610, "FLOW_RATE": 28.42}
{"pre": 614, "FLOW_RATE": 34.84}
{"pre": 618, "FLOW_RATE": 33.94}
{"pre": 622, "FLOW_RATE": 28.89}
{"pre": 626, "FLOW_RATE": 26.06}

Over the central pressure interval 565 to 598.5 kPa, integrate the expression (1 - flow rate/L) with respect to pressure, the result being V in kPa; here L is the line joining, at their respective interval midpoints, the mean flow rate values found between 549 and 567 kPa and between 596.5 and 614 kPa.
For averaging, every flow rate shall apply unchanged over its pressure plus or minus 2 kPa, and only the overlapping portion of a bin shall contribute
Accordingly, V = 9.23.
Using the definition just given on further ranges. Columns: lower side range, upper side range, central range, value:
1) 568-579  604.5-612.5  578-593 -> 0.7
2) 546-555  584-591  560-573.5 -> 3.5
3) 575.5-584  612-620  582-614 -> 0.8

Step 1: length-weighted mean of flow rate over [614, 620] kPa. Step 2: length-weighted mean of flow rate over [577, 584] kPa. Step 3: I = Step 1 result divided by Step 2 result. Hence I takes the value 2.0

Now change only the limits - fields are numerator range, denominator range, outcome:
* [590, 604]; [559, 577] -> 1.30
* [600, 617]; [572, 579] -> 1.84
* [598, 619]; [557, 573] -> 1.40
